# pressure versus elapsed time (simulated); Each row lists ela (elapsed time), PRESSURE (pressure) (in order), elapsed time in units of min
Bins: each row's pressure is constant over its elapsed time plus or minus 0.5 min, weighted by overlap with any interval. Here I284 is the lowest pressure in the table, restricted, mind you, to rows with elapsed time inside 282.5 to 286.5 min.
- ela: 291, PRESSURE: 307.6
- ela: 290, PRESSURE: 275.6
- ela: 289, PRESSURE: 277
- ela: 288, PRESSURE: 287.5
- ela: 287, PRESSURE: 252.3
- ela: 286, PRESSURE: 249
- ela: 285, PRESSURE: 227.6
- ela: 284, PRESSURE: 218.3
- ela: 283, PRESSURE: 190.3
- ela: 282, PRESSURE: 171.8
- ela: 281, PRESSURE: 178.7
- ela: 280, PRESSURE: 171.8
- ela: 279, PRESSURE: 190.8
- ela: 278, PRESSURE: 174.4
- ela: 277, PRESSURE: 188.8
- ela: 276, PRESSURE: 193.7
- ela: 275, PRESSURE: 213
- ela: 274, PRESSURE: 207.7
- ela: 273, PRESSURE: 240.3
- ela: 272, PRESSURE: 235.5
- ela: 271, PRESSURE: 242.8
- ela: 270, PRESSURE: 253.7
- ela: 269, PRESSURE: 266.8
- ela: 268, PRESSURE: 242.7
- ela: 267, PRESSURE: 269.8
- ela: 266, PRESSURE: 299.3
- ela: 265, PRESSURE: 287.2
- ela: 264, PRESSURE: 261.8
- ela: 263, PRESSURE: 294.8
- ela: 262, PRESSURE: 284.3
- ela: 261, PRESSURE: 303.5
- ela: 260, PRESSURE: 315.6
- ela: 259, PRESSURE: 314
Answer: 190.3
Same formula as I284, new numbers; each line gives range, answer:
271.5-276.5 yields 193.7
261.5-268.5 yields 242.7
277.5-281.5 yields 171.8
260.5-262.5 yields 284.3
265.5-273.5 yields 235.5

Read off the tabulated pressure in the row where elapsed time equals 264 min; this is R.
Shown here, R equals 261.8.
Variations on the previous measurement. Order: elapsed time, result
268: 242.7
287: 252.3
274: 207.7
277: 188.8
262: 284.3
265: 287.2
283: 190.3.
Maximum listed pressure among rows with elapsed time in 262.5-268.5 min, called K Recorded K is 299.3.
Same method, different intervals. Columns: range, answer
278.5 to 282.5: 190.8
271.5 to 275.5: 240.3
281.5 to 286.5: 249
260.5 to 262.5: 303.5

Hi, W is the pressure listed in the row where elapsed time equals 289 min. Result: 277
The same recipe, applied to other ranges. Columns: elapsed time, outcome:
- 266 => 299.3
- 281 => 178.7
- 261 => 303.5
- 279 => 190.8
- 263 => 294.8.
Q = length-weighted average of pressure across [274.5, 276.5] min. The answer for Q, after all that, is 203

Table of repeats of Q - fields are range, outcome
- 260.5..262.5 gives 294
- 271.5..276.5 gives 218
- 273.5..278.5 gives 196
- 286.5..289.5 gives 272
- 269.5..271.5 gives 248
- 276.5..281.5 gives 181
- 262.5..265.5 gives 281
